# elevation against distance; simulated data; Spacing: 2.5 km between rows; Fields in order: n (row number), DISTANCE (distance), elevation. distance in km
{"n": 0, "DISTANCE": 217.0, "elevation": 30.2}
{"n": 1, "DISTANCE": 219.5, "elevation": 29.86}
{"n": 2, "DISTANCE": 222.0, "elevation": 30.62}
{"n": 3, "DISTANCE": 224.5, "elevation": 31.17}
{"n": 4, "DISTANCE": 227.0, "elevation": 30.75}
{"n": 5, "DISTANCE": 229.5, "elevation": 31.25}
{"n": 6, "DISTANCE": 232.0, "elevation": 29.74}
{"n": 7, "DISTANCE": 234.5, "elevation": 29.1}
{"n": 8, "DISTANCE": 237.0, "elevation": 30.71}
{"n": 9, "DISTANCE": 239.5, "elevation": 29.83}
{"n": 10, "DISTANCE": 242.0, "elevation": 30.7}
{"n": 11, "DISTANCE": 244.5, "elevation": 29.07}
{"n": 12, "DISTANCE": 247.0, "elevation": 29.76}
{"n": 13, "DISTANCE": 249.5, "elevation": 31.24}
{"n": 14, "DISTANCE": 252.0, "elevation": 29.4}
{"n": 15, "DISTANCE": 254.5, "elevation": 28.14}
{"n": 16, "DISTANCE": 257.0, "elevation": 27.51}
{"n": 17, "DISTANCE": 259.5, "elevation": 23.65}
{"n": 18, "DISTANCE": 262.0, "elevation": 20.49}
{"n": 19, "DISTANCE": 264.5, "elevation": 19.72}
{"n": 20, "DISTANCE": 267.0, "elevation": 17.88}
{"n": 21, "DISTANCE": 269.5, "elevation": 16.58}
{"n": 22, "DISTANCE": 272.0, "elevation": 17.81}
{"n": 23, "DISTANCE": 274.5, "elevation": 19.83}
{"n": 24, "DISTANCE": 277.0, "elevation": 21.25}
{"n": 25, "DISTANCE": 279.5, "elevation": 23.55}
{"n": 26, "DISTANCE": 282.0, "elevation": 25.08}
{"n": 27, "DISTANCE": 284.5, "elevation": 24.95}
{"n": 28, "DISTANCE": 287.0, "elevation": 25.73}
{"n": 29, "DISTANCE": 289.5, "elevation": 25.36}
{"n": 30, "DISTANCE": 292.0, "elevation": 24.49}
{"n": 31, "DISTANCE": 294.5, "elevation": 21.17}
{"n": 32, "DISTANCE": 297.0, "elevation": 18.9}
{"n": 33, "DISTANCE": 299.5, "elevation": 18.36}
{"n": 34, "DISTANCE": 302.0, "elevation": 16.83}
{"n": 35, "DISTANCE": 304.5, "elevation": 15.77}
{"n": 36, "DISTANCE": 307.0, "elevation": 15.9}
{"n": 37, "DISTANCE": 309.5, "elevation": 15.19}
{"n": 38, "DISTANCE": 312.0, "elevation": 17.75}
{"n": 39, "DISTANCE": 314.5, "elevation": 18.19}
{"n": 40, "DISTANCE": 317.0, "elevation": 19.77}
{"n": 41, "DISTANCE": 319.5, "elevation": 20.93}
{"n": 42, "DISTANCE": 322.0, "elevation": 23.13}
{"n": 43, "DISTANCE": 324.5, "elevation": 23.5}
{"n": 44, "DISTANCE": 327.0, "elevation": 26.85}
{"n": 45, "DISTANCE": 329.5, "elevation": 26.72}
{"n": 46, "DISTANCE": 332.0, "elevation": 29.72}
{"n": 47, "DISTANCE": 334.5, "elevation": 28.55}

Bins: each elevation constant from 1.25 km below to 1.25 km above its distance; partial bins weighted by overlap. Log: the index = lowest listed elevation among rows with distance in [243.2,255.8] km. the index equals 28.14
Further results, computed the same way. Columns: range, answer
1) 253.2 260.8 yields 23.65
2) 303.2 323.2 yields 15.19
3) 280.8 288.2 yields 24.95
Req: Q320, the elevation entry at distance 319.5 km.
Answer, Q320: 20.93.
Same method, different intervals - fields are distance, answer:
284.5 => 24.95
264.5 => 19.72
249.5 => 31.24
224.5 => 31.17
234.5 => 29.1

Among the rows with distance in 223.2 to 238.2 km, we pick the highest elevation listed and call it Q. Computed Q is 31.25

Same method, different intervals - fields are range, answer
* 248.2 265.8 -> 31.24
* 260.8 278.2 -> 21.25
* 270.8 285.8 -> 25.08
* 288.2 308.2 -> 25.36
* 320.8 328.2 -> 26.85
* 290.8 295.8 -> 24.49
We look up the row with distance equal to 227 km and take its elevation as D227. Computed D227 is 30.75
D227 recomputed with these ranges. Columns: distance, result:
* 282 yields 25.08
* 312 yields 17.75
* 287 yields 25.73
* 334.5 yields 28.55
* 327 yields 26.85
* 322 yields 23.13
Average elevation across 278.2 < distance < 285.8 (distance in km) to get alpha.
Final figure 24.5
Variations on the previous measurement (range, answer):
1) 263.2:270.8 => 18.1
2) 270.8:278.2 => 19.6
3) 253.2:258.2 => 27.8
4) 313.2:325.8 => 21.1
